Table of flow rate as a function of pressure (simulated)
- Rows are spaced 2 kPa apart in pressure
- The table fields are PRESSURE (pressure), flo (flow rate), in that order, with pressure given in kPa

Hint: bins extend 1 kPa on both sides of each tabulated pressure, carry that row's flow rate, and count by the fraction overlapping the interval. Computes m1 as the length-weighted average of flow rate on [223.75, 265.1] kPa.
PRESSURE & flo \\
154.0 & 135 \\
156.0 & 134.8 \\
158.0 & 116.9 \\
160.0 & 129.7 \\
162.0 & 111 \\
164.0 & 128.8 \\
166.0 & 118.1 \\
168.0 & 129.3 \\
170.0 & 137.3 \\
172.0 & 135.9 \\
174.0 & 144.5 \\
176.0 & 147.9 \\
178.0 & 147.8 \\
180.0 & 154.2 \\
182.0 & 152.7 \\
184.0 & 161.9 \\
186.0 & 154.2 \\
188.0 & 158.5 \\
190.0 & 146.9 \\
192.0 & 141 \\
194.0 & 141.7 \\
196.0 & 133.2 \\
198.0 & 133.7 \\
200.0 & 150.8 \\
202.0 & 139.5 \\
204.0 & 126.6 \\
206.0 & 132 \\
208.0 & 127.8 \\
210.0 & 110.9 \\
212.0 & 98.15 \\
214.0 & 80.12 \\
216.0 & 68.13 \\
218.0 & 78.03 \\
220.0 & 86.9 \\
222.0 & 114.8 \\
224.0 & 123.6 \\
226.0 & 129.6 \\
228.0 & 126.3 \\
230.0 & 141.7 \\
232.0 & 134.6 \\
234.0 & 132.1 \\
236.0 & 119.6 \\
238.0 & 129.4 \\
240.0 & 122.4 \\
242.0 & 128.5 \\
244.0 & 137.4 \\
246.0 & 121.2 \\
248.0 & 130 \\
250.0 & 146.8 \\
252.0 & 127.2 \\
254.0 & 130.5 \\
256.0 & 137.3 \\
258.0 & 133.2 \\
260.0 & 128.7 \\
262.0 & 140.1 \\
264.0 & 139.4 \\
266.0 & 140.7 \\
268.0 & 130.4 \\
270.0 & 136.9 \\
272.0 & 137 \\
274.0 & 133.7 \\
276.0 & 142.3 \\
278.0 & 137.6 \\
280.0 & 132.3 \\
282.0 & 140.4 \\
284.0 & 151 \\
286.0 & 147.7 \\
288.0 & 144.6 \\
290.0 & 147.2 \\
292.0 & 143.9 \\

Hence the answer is 132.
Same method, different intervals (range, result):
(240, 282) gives 134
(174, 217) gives 134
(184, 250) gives 126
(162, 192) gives 143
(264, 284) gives 138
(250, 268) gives 135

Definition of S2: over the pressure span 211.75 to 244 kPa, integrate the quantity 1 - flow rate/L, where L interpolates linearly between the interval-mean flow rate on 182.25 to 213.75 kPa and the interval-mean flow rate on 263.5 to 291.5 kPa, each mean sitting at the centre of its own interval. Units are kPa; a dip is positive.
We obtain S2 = 5.4 kPa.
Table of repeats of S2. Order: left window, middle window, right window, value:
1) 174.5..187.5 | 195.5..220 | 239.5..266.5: 5.5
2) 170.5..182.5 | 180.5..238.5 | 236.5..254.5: 5.0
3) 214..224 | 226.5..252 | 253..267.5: -4.3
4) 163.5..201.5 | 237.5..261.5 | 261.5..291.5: 1.7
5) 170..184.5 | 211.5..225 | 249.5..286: 4.8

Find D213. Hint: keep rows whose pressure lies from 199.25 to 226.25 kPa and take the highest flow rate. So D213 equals 150.8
